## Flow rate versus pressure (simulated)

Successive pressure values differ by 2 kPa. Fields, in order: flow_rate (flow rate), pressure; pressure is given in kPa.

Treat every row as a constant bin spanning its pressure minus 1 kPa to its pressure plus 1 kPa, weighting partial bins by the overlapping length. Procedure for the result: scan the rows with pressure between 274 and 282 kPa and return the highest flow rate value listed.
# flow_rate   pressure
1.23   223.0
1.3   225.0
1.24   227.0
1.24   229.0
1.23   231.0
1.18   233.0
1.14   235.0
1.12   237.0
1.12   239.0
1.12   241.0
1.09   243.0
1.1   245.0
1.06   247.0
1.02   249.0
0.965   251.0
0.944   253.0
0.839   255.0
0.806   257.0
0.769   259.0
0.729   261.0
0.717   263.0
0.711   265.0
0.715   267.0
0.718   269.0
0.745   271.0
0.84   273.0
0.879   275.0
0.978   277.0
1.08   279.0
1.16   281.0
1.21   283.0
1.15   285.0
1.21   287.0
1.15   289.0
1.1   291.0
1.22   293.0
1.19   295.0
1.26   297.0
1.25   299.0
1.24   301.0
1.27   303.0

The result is 1.16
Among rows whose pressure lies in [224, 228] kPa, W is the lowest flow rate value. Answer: 1.24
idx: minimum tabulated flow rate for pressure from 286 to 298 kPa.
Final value 1.1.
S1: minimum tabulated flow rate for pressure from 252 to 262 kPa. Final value 0.729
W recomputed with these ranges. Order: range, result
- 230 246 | 1.09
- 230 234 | 1.18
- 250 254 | 0.944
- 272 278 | 0.84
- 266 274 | 0.715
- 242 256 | 0.839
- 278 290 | 1.08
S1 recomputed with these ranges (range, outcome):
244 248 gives 1.06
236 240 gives 1.12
